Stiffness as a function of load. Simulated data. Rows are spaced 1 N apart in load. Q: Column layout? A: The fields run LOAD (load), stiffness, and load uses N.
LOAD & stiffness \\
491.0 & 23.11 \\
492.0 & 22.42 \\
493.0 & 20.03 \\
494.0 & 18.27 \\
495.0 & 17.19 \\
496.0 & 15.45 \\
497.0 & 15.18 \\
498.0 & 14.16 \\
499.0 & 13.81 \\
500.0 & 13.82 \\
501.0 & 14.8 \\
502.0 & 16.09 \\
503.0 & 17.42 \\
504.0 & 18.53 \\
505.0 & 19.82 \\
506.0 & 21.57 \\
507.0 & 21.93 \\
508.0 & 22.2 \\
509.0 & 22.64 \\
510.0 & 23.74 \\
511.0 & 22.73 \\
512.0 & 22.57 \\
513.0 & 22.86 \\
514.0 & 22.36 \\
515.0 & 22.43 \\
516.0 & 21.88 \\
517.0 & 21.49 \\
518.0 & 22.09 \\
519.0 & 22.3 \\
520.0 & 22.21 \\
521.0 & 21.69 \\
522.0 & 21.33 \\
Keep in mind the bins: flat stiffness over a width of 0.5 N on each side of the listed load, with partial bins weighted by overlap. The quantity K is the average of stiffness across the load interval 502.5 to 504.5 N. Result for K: 18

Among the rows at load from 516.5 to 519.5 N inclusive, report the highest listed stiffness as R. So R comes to 22.3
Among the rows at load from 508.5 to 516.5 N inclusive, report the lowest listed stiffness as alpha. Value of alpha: 21.88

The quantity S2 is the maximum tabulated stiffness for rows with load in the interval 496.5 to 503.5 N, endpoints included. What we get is 17.42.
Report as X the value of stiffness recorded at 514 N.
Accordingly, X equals 22.36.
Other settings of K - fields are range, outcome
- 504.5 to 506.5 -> 20.7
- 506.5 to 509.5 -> 22.3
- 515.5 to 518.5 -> 21.8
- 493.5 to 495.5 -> 17.7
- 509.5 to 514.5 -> 22.9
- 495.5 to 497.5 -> 15.3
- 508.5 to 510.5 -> 23.2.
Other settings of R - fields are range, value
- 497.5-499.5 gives 14.16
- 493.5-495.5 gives 18.27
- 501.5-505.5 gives 19.82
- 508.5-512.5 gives 23.74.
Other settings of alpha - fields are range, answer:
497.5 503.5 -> 13.81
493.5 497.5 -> 15.18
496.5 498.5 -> 14.16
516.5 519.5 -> 21.49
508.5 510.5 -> 22.64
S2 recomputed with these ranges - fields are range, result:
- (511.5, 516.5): 22.86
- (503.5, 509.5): 22.64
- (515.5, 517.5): 21.88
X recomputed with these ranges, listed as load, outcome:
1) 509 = 22.64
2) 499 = 13.81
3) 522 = 21.33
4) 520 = 22.21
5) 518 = 22.09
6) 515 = 22.43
